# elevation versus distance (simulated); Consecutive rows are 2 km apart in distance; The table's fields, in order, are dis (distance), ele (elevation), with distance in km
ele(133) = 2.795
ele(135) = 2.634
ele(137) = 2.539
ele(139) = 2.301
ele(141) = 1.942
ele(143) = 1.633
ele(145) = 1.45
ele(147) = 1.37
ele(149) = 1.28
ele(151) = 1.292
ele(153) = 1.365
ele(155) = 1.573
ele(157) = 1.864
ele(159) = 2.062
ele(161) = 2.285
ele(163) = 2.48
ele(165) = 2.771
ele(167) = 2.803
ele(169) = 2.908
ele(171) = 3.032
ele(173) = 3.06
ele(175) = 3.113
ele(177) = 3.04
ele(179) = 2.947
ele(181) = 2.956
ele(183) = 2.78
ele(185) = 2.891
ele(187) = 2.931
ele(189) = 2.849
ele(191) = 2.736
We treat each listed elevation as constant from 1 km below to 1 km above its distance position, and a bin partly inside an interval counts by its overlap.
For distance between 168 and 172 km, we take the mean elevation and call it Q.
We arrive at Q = 2.97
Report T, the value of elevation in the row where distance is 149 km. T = 1.28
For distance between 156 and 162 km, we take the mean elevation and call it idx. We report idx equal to 2.07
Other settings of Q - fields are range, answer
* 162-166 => 2.63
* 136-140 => 2.42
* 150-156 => 1.41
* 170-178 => 3.06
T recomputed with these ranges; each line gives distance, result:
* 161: 2.285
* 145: 1.45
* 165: 2.771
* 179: 2.947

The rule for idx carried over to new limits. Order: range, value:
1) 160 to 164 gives 2.38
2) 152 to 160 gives 1.72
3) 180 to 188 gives 2.89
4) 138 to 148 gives 1.74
